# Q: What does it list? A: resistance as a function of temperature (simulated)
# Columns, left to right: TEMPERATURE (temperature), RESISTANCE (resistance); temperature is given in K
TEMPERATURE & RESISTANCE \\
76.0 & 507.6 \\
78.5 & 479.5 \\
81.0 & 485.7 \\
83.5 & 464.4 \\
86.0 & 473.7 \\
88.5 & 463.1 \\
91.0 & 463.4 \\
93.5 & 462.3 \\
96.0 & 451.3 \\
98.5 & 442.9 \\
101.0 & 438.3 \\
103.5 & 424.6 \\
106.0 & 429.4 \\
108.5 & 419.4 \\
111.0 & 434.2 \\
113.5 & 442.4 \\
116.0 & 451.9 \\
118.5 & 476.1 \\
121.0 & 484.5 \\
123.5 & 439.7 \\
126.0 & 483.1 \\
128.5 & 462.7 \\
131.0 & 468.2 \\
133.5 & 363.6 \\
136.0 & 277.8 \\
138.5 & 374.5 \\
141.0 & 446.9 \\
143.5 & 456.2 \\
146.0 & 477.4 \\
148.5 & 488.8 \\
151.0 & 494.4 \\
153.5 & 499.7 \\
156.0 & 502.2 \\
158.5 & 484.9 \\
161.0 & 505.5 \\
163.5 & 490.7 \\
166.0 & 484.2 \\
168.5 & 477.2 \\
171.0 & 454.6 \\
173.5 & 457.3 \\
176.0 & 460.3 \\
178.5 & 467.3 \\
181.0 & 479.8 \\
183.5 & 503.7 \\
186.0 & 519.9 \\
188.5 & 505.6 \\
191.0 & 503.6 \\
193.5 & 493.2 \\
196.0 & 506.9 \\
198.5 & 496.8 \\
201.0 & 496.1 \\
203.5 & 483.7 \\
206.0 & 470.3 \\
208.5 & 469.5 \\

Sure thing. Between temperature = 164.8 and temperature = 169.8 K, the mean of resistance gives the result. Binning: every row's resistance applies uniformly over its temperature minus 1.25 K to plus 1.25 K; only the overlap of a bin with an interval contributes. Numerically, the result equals 480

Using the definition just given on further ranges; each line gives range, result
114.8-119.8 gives 464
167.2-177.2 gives 462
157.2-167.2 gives 491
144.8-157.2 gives 493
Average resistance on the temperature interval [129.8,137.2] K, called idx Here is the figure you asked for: 370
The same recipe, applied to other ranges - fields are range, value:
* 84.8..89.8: 468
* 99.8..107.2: 431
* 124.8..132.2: 471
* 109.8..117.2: 443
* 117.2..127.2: 471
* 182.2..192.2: 508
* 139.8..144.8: 452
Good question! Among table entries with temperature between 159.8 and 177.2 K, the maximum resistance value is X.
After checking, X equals 505.5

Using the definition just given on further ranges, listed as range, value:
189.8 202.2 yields 506.9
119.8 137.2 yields 484.5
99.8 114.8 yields 442.4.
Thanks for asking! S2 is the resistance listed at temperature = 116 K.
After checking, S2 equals 451.9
